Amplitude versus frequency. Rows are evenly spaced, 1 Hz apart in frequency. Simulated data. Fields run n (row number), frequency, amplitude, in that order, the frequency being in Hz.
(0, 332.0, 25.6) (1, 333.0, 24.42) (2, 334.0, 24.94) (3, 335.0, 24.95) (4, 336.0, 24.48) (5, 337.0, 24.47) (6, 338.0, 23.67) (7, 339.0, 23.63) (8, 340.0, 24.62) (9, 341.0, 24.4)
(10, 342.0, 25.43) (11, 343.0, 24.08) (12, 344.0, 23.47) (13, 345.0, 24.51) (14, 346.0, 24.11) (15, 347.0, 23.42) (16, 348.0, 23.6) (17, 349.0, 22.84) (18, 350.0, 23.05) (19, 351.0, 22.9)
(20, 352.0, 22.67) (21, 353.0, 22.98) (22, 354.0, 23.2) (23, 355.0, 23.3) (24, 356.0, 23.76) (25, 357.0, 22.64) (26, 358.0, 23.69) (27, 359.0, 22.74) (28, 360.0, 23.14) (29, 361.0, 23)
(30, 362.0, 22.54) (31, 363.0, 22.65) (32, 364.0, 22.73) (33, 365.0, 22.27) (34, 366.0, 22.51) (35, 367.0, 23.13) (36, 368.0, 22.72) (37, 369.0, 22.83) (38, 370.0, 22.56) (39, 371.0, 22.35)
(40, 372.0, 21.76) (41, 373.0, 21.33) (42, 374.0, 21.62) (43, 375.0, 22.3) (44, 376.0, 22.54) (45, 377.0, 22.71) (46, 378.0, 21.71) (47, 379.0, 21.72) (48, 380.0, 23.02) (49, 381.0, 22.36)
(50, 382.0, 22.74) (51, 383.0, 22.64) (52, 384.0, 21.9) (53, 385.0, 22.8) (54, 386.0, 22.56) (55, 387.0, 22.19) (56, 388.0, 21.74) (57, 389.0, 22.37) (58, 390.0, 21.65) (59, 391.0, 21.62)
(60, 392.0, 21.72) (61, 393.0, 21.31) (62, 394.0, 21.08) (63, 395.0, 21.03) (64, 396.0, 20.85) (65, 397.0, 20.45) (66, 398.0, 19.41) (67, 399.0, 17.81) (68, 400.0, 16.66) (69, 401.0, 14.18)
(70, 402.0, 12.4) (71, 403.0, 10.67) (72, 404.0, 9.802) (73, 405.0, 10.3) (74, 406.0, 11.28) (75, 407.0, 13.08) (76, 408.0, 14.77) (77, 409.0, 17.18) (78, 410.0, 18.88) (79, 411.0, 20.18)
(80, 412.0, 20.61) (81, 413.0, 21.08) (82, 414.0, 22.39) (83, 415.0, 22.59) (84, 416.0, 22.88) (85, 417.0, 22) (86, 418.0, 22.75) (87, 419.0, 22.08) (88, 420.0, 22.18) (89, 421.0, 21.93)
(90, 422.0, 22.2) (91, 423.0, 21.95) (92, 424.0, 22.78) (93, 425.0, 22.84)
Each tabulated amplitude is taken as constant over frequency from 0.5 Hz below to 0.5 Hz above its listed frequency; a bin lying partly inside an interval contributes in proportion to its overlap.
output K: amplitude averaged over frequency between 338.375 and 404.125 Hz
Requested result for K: 21.9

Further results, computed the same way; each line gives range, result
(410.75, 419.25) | 21.9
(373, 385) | 22.3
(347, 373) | 22.8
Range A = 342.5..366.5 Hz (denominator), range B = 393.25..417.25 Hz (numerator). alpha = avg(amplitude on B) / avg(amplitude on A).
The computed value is 0.8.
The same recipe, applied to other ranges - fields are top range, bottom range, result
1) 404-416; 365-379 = 0.78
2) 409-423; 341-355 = 0.91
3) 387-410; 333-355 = 0.73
